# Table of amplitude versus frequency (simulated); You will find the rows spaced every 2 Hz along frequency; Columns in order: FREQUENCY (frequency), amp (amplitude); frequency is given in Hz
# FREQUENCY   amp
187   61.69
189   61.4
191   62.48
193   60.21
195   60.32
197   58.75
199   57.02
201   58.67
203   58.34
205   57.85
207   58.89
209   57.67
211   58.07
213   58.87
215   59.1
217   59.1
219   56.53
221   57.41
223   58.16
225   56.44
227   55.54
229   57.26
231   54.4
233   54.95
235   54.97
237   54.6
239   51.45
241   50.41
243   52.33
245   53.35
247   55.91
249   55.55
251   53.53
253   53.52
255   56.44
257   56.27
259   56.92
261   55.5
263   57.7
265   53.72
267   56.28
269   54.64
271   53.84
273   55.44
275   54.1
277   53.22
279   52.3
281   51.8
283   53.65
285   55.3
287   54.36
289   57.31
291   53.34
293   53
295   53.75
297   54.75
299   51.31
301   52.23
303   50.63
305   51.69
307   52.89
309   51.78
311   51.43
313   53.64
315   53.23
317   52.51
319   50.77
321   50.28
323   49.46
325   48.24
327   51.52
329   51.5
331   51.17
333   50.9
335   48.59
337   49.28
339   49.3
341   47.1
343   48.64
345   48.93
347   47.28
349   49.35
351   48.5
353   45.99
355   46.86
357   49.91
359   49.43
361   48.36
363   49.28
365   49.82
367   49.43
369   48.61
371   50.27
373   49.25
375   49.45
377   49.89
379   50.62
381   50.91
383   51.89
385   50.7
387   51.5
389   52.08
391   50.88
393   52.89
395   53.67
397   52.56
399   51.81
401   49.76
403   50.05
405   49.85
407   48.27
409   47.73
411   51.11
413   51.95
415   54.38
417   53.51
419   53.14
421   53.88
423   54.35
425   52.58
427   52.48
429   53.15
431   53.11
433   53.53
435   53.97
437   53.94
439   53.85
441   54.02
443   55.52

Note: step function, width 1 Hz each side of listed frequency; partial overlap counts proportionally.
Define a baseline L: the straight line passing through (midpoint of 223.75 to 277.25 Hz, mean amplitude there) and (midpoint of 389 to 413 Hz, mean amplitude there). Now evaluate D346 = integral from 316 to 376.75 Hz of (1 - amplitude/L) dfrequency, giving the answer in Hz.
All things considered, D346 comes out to 3.4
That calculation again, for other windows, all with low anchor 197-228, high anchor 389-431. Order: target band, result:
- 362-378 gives 1.1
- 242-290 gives 1.3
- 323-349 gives 2.3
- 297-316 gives 1.0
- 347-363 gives 1.6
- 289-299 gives 0.3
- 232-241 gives 0.6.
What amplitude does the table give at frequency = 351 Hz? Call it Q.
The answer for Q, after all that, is 48.5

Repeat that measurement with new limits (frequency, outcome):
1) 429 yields 53.15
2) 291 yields 53.34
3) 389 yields 52.08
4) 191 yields 62.48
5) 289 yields 57.31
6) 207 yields 58.89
